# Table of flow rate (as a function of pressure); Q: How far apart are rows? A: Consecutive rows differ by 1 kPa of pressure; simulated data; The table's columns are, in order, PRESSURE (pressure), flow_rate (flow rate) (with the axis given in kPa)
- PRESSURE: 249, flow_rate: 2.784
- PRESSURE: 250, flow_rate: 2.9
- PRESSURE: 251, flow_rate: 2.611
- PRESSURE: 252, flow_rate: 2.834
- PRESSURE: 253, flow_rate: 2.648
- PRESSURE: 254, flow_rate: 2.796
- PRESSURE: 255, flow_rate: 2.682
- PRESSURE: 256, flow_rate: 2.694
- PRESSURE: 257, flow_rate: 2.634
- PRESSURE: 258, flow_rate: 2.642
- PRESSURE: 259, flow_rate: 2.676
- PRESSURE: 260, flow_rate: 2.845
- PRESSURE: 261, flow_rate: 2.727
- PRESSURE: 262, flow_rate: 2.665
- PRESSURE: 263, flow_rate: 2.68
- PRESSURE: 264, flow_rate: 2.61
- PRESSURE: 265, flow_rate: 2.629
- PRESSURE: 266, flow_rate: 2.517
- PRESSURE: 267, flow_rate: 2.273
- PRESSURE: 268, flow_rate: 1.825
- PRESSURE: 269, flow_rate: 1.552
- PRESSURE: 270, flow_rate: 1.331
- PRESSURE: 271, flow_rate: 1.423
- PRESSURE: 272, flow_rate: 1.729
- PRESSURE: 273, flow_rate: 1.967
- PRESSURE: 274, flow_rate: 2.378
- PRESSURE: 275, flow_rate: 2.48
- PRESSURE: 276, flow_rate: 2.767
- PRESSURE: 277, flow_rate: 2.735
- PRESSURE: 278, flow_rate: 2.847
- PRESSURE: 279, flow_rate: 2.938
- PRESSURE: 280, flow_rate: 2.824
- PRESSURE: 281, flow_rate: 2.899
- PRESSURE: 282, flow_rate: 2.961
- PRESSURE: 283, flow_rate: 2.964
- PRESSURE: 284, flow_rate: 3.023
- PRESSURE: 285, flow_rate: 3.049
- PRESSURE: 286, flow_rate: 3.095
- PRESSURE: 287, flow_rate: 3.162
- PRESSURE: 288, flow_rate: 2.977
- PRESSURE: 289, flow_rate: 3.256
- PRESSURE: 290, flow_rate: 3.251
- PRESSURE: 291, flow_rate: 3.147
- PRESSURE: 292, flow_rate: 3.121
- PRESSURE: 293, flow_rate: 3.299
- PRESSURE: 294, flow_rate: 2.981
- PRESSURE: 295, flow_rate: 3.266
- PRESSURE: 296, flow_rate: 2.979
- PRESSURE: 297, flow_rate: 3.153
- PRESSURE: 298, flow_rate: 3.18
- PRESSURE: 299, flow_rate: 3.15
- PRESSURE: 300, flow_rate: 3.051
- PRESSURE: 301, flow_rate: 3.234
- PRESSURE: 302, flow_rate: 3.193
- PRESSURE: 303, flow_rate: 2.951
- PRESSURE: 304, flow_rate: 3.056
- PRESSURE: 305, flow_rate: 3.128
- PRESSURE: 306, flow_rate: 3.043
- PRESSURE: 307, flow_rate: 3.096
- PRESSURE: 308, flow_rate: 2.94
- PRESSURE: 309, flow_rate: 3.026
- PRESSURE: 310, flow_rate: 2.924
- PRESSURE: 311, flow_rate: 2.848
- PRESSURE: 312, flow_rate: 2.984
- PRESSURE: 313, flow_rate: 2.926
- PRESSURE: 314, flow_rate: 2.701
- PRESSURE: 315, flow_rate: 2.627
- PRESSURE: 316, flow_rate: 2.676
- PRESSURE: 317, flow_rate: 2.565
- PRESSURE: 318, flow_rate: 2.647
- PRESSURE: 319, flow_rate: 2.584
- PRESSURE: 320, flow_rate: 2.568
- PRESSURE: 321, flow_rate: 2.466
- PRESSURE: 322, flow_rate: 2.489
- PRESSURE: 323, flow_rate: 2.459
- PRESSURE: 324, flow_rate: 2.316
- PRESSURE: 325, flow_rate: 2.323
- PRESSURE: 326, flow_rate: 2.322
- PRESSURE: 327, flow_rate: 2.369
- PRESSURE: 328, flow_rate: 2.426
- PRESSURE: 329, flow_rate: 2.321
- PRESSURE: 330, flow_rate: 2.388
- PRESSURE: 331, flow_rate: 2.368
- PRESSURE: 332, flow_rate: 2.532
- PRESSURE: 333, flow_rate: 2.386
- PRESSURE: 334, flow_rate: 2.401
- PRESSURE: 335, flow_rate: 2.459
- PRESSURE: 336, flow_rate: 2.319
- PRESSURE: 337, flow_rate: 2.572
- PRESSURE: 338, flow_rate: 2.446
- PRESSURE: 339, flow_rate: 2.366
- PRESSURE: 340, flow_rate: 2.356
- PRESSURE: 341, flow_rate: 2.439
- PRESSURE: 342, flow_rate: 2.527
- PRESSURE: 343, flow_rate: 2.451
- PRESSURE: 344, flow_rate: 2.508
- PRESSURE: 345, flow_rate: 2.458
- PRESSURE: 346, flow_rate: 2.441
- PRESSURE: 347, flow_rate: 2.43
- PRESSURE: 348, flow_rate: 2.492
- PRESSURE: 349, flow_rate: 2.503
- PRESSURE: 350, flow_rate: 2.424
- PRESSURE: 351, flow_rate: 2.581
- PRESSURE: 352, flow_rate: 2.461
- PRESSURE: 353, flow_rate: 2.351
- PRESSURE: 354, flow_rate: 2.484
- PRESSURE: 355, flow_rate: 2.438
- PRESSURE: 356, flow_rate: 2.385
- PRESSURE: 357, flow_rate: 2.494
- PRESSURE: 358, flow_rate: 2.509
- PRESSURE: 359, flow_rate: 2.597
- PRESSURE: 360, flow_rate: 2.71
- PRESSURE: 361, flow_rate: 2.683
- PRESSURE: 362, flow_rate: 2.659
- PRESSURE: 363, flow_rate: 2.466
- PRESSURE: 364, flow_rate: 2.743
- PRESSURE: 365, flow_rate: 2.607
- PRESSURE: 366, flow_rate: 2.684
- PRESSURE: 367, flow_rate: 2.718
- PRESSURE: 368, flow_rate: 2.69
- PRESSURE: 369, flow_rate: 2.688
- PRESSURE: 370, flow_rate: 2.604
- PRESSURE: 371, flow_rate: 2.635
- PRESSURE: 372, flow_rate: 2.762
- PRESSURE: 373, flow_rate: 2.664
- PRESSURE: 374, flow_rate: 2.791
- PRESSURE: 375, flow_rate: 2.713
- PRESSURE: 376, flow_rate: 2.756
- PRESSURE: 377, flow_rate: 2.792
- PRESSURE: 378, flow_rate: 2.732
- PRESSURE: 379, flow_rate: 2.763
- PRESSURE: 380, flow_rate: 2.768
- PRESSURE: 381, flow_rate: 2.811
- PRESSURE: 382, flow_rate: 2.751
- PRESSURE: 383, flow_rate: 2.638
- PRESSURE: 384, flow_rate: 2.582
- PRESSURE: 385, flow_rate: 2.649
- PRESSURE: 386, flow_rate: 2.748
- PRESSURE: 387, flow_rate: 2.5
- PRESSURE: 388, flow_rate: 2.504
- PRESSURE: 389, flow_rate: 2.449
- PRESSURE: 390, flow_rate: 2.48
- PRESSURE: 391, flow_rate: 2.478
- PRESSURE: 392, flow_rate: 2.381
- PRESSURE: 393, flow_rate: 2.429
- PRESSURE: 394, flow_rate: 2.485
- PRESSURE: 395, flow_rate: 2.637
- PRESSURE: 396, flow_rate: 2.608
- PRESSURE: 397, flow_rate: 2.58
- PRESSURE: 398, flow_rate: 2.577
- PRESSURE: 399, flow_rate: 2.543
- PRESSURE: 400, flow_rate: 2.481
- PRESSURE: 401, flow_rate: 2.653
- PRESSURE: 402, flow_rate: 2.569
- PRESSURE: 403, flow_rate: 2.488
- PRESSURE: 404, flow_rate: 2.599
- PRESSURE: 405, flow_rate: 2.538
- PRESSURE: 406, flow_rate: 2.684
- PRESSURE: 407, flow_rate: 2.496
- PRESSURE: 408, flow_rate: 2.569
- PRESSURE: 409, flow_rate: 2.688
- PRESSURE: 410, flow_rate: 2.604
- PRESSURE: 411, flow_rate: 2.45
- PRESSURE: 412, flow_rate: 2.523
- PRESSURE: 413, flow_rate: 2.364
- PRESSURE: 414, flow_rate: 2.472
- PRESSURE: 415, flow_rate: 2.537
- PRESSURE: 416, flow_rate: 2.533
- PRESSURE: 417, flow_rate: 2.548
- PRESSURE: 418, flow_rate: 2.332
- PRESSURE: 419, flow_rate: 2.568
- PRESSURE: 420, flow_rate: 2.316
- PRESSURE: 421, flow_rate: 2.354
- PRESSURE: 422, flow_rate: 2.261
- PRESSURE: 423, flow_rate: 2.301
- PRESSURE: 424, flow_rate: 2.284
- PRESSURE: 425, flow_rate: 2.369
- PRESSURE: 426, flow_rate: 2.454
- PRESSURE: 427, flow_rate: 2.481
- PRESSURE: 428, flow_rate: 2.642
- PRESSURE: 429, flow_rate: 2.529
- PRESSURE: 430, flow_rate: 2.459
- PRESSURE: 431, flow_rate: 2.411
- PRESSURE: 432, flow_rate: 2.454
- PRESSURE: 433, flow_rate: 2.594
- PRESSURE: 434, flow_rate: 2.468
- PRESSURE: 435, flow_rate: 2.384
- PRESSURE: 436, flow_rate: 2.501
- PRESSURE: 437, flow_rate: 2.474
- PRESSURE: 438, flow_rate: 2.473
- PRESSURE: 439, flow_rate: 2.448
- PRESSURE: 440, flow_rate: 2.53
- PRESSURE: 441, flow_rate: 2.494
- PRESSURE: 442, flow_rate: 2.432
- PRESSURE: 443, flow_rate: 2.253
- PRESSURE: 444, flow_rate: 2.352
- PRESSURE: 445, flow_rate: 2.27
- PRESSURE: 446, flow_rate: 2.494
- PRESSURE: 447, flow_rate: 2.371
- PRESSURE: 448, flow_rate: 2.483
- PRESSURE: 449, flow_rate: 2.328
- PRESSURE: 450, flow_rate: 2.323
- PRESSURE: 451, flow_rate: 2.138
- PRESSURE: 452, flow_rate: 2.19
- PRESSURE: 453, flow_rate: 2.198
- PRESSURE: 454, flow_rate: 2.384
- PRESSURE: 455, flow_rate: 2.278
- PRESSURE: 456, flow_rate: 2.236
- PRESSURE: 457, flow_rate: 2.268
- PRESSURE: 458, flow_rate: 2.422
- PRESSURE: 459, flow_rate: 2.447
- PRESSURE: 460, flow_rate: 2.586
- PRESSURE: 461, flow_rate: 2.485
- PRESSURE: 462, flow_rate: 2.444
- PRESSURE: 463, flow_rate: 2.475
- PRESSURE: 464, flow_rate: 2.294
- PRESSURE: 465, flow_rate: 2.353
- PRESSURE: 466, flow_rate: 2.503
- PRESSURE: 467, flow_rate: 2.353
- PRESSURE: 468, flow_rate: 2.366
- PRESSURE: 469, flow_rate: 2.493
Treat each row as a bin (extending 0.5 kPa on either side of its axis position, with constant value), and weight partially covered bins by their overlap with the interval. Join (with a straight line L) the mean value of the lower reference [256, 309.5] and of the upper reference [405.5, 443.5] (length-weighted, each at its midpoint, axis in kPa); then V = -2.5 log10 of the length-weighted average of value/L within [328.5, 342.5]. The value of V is 0.10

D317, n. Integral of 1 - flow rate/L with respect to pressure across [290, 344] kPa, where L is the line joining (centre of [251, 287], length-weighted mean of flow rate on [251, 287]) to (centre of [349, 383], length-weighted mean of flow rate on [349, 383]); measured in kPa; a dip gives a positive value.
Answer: -2.8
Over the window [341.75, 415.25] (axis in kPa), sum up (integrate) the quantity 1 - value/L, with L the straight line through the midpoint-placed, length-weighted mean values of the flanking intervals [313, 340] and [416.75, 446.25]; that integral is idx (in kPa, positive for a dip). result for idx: -3.8 kPa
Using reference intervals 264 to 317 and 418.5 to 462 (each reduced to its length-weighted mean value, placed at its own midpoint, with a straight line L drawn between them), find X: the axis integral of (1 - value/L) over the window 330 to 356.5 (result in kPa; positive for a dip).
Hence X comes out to 2.1 kPa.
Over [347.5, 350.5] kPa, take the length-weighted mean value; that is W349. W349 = 2.47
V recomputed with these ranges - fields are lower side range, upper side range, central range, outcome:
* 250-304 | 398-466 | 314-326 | 0.060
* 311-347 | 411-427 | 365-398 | -0.080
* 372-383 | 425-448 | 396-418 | 0.024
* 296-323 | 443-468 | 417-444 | 0.007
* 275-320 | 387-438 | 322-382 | 0.084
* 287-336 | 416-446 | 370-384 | -0.052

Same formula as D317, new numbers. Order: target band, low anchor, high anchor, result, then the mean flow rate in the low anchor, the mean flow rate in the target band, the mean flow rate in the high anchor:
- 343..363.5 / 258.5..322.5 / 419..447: 0.9 kPa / 2.77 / 2.5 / 2.43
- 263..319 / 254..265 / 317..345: -4.6 kPa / 2.69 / 2.79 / 2.44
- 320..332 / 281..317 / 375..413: 2.1 kPa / 3.03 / 2.4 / 2.59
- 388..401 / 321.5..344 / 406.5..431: -0.4 kPa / 2.41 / 2.52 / 2.46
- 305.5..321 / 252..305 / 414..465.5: -0.7 kPa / 2.75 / 2.8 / 2.41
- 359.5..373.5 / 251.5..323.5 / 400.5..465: -0.4 kPa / 2.76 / 2.67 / 2.44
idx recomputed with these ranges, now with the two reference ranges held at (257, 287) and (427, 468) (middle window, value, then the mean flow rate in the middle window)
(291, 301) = -2.5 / 3.14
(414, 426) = 0.1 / 2.41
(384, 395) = -0.3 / 2.52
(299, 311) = -2.6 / 3.05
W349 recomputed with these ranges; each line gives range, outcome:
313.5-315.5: 2.66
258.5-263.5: 2.72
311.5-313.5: 2.96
